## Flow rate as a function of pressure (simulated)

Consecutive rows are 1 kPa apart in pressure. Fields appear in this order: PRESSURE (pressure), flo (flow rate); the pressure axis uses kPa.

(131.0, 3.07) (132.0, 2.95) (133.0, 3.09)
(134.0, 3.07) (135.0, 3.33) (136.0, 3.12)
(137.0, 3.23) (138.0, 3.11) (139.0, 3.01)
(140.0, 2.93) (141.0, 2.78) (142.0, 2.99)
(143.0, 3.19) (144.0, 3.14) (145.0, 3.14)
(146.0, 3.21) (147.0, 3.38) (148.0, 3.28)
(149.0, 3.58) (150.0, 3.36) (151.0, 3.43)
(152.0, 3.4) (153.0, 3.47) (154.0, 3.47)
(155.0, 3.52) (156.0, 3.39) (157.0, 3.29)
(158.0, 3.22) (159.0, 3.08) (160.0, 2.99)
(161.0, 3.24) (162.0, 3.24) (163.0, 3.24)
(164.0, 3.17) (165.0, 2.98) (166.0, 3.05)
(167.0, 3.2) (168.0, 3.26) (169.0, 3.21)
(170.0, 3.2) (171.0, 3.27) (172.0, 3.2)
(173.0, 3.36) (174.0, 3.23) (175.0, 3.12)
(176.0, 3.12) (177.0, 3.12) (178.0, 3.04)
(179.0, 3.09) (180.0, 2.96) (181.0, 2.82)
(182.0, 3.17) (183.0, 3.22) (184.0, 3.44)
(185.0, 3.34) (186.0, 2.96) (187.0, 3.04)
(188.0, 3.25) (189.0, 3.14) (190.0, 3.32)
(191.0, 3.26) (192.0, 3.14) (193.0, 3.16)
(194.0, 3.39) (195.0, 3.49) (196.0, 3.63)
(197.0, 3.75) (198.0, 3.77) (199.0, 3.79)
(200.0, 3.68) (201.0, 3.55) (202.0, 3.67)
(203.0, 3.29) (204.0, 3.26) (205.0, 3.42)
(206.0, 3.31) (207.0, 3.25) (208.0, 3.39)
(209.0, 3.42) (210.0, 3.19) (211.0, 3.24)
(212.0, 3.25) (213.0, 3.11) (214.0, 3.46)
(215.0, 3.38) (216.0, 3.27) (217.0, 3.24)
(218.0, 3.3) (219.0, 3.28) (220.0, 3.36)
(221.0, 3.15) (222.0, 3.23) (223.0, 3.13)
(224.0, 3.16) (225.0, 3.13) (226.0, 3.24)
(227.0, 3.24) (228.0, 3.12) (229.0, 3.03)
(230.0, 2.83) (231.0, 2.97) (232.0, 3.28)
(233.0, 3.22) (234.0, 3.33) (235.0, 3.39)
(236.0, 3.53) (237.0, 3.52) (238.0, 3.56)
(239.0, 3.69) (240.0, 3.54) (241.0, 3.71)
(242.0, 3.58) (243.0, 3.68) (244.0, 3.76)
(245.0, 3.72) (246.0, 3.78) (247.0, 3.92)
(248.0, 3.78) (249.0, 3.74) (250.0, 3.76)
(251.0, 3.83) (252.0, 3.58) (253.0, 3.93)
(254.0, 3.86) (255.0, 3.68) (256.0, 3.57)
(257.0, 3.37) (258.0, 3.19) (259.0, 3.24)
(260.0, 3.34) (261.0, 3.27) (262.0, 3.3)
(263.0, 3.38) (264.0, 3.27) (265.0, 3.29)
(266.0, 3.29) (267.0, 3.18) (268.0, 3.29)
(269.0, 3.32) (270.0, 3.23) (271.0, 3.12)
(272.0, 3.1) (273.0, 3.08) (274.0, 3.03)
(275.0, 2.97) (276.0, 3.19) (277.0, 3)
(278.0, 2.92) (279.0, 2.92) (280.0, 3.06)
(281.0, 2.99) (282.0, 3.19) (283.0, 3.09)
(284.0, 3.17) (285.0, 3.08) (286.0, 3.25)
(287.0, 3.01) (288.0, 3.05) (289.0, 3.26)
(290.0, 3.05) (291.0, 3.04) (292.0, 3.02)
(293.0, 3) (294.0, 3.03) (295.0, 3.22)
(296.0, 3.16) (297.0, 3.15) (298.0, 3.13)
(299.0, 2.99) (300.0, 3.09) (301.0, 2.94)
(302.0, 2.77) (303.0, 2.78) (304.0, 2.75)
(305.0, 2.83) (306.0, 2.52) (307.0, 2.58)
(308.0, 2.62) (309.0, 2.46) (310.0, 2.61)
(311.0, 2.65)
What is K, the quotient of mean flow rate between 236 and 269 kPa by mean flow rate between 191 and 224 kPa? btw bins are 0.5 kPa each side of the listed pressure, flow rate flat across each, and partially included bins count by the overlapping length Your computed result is 1.1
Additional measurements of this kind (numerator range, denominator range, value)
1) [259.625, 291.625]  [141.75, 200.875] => 0.96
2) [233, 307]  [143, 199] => 1.00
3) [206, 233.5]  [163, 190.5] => 1.02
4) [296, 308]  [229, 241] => 0.86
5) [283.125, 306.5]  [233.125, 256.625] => 0.82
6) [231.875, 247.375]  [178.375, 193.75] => 1.13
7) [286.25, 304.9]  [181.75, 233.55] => 0.92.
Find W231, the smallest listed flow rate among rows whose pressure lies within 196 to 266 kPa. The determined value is 2.83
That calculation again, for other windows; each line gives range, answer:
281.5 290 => 3.01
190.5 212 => 3.14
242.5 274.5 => 3.03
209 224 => 3.11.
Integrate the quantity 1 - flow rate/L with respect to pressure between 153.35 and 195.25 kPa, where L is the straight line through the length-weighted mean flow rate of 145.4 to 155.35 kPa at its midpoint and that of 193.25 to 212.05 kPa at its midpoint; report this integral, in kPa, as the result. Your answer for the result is 2.8 kPa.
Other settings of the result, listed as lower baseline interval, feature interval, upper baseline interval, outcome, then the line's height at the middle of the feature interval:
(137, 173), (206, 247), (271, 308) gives -3.2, 3.11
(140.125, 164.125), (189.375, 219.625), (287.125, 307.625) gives -2.3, 3.15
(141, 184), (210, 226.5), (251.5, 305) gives -0.3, 3.19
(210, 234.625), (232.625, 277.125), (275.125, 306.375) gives -4.7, 3.12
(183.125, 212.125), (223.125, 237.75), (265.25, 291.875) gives 0.2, 3.27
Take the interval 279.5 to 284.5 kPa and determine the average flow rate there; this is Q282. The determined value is 3.1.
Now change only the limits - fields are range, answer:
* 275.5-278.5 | 3.04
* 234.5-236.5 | 3.46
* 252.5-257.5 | 3.68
